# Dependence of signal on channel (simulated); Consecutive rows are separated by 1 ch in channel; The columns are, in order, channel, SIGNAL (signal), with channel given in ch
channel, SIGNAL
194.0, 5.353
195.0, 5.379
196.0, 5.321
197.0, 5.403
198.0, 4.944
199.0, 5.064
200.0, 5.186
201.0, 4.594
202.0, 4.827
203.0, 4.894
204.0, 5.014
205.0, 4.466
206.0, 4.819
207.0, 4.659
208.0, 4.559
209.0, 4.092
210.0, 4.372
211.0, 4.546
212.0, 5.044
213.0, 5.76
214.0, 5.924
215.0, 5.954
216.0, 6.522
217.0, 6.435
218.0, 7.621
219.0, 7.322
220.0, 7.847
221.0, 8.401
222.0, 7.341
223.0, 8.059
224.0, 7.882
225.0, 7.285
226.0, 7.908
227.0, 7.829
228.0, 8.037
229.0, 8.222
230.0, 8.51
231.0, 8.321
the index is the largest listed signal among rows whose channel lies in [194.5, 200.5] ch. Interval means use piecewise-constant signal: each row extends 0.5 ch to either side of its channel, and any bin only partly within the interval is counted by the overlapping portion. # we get 5.403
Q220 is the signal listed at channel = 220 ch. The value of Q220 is 7.847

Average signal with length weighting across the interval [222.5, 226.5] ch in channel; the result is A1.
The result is 7.78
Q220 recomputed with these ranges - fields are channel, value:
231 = 8.321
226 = 7.908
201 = 4.594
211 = 4.546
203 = 4.894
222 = 7.341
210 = 4.372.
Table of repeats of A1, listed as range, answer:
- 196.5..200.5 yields 5.15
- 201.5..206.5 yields 4.8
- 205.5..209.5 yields 4.53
